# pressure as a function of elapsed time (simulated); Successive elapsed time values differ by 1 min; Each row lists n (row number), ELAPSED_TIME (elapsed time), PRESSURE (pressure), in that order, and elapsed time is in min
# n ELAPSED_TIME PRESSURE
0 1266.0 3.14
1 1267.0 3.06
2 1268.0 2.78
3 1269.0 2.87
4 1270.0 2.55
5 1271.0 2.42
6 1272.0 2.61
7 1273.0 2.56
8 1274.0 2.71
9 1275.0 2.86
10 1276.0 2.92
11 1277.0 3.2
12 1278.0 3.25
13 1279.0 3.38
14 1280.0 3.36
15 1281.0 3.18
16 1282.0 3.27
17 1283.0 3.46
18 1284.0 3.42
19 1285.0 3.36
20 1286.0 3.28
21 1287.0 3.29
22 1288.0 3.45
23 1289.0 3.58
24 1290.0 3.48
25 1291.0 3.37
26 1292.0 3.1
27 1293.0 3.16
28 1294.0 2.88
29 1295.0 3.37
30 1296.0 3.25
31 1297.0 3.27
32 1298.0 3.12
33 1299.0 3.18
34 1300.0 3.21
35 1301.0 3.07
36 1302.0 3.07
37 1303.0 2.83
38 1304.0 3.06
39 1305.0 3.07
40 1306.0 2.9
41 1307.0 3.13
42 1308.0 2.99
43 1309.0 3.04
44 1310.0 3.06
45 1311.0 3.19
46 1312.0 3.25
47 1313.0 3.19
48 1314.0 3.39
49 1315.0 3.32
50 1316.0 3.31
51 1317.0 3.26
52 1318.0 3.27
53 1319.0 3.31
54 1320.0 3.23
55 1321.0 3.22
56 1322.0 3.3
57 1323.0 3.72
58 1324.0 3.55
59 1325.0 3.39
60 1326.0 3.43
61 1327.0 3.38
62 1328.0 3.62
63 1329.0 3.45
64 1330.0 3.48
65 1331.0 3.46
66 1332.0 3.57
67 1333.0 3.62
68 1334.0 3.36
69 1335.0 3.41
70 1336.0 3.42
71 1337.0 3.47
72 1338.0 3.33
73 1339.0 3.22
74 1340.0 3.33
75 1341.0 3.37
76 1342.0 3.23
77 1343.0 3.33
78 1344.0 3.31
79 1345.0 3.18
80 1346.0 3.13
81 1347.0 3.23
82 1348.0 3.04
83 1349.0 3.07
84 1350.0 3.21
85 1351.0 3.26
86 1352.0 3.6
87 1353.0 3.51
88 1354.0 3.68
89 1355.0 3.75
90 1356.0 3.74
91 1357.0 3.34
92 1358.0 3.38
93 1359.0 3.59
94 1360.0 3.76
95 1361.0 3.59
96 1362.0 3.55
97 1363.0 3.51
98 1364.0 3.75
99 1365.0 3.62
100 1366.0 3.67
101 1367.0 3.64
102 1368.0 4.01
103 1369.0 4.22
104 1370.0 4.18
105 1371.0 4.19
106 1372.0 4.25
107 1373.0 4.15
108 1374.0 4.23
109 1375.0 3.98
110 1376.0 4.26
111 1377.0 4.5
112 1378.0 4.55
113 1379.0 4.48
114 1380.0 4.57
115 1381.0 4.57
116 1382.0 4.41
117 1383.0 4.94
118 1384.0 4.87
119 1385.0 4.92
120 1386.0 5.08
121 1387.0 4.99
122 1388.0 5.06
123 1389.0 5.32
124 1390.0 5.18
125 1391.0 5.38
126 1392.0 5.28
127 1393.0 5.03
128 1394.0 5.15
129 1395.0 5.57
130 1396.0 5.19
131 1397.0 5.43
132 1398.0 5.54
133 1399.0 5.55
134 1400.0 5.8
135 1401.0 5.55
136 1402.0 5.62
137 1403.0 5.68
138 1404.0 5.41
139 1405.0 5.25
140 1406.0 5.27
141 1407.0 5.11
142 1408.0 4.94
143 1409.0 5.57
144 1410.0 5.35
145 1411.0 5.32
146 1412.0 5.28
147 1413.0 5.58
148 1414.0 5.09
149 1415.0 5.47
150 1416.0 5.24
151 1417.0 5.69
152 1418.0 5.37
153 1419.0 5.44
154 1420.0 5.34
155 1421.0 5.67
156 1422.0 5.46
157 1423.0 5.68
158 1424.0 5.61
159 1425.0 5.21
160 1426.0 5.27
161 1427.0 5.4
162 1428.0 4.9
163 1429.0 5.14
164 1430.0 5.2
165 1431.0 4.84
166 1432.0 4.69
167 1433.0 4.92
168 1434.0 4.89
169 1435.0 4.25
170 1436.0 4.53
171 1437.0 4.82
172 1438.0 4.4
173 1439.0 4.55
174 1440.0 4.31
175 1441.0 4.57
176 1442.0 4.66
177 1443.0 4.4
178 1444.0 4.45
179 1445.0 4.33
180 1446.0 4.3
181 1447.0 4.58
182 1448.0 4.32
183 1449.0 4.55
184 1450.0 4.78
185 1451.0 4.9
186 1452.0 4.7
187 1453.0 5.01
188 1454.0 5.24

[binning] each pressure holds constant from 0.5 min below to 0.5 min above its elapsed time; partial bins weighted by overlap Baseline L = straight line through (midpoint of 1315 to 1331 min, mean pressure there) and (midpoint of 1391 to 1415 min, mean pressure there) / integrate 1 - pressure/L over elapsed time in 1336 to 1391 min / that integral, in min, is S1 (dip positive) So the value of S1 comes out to 6.21 min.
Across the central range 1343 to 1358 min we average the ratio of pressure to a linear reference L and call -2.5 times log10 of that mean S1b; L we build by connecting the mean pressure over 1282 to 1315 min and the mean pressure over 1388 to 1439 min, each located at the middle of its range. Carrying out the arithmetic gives 0.22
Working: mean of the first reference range 3.21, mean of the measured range 3.36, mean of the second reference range 5.25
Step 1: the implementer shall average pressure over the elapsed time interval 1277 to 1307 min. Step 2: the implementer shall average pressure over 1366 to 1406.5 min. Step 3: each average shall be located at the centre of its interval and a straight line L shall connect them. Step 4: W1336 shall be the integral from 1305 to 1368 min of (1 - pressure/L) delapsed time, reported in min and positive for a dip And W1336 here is 9.6 min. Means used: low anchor 3.23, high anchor 4.87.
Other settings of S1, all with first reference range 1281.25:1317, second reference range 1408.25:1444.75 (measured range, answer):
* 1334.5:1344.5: 1.2 min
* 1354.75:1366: 1.4 min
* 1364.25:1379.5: 0.5 min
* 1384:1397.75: -2.0 min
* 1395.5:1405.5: -1.7 min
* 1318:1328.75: 0.5 min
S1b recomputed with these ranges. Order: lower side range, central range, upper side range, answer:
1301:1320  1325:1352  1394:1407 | 0.15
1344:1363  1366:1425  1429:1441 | -0.23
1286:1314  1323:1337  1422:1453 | 0.01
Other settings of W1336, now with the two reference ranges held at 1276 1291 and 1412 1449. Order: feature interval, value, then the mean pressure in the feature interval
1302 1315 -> 1.86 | 3.1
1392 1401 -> -1.62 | 5.41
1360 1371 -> 1.17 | 3.79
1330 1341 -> 1.38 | 3.42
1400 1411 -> -1.67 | 5.39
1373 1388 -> -0.63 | 4.6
